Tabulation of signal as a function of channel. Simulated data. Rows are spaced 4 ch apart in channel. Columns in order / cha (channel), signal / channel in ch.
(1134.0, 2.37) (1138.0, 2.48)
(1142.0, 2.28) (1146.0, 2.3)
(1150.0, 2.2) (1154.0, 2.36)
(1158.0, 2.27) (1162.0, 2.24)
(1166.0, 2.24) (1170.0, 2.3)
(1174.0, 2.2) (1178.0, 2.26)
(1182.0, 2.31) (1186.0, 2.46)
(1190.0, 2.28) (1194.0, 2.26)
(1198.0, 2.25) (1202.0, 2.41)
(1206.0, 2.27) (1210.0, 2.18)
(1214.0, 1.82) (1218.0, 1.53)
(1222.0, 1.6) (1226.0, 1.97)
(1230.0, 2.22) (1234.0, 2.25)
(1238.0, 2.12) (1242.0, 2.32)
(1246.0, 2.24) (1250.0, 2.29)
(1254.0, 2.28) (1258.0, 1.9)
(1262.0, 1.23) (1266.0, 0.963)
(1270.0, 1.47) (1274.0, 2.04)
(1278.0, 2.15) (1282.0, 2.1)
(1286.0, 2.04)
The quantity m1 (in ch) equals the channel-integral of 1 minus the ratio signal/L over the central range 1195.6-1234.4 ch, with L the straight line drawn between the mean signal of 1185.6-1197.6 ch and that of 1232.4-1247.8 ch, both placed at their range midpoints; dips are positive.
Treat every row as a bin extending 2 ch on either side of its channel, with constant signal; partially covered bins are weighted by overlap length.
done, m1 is 3.9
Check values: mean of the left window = 2.31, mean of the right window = 2.23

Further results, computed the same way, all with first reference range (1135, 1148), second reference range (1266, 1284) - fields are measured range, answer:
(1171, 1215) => -2.1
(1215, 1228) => 2.1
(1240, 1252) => -2.1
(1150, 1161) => 0.1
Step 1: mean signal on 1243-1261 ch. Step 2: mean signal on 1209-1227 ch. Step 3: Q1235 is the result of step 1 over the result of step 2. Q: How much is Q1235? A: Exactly 1.19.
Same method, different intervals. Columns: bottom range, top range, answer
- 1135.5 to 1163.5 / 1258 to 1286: 0.74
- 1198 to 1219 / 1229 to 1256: 1.08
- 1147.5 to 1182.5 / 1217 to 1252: 0.92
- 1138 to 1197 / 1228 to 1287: 0.86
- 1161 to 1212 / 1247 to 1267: 0.79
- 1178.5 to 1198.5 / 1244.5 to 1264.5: 0.85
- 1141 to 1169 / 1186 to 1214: 0.99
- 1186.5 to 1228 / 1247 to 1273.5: 0.83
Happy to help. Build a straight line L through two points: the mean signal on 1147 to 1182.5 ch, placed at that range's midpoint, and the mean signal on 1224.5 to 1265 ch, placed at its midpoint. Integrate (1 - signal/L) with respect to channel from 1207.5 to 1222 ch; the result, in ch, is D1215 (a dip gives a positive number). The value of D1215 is 2.1 ch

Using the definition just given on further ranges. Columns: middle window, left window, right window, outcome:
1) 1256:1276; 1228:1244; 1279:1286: 5.8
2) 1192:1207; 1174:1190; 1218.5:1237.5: -0.8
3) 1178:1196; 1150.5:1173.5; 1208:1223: -2.4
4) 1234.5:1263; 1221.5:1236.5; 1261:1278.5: -4.5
